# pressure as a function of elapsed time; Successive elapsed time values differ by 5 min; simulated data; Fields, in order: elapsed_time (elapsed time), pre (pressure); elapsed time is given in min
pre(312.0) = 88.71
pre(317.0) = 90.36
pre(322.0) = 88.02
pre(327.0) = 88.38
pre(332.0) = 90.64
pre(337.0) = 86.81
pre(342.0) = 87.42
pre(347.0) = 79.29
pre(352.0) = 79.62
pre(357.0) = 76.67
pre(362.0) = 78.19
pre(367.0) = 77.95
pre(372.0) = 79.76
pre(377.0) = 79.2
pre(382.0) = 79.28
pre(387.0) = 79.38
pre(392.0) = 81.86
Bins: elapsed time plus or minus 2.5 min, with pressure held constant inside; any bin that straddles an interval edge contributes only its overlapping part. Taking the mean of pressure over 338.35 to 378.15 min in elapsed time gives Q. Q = 80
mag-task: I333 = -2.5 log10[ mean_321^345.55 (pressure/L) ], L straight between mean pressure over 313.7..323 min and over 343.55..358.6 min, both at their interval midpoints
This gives -0.04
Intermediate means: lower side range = 89.3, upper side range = 79.2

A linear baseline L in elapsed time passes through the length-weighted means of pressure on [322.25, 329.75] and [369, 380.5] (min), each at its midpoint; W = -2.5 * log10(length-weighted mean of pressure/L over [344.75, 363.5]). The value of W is 0.06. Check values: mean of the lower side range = 88.3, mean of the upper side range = 79.4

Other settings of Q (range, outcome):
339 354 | 82.3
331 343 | 88.1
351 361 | 77.9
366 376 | 79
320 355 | 85.6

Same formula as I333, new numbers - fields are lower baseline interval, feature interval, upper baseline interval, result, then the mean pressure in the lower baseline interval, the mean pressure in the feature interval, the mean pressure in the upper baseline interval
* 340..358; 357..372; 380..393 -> 0.03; 80.9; 78.1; 80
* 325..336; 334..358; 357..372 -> 0.02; 89.2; 82.5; 78.1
